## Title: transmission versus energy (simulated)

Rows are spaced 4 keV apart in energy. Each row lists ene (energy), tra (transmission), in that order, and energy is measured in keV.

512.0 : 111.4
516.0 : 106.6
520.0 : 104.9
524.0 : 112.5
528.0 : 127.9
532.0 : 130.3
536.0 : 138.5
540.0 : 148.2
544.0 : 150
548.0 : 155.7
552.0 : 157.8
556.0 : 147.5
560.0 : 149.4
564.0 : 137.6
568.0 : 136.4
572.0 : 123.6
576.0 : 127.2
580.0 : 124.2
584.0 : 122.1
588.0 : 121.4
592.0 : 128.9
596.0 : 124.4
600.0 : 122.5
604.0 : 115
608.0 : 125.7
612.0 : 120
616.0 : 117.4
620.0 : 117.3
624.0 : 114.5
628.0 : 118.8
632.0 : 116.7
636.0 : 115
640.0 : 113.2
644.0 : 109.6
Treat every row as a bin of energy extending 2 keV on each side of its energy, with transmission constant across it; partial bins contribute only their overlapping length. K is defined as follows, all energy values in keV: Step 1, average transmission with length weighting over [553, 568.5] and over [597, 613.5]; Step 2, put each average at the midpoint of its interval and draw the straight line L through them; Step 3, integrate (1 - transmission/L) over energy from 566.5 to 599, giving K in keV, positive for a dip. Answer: 1.7 keV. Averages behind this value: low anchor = 144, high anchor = 121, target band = 126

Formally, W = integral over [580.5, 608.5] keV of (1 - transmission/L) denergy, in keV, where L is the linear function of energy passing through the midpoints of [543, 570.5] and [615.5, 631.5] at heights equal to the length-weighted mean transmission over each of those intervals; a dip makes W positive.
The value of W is 1.56 keV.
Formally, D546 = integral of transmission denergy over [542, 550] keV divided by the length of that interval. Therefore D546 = 153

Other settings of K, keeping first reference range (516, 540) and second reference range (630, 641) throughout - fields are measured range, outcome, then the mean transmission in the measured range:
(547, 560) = -3.3 keV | 153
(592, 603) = -0.5 keV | 124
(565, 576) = -0.9 keV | 130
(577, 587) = -0.3 keV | 123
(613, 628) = -0.1 keV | 117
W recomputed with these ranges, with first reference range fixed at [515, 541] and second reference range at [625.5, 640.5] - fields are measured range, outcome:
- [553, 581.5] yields -3.6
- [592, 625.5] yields -0.6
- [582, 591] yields -0.2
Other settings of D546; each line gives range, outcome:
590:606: 123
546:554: 157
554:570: 143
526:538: 132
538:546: 149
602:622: 119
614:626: 116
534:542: 143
